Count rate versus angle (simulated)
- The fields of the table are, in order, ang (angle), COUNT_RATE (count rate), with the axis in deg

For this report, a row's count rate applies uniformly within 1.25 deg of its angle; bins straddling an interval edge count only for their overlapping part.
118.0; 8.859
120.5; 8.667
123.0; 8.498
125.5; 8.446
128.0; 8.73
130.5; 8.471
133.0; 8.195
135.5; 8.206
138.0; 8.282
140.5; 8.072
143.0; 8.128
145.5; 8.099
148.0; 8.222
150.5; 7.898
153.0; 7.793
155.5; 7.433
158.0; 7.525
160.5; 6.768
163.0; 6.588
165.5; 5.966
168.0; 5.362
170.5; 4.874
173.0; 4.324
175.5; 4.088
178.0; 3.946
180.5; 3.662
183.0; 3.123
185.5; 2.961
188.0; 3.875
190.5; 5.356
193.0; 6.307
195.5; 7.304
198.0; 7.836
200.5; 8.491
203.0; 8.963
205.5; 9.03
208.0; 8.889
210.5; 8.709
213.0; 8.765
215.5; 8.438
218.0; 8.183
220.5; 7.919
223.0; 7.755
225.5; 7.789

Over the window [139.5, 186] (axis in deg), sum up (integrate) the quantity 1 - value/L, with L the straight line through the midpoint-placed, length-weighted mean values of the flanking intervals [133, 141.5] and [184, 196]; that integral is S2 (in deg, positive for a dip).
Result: 4.8 deg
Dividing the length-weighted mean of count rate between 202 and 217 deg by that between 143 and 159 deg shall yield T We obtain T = 1.12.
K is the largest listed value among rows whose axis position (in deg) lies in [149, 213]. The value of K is 9.03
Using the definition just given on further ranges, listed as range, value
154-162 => 7.525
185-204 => 8.963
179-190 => 3.875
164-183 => 5.966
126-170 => 8.73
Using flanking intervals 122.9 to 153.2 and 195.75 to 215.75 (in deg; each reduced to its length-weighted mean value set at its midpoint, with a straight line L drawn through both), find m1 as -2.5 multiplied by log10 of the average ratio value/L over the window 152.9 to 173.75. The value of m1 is 0.31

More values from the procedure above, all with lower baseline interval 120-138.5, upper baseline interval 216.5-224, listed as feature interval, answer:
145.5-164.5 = 0.113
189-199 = 0.223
